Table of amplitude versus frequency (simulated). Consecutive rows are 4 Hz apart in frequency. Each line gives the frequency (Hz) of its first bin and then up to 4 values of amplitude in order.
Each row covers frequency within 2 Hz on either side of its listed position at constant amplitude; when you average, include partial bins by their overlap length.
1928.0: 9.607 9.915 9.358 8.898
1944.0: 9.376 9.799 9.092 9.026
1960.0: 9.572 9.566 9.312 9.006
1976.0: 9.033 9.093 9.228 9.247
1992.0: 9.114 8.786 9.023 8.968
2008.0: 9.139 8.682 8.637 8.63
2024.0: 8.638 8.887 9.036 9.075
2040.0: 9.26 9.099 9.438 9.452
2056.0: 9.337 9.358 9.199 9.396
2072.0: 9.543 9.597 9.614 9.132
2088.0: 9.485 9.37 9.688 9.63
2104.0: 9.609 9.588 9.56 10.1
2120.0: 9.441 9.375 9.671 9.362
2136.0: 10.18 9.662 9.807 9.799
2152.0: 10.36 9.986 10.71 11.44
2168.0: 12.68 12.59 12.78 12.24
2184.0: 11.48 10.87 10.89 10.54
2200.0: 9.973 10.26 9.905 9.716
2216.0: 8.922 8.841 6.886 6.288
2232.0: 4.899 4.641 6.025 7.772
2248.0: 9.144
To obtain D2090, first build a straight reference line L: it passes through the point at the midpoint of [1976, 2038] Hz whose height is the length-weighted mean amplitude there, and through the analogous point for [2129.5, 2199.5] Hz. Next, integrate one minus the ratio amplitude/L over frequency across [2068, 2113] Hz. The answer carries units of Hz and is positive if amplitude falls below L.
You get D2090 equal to 2.0 Hz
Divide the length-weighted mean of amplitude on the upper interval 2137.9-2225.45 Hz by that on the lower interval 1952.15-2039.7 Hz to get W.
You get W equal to 1.16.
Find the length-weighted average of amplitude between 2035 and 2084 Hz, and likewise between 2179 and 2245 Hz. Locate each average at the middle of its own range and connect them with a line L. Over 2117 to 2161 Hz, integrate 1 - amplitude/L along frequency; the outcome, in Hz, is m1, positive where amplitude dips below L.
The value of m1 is -3.7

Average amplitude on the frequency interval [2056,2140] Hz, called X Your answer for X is 9.54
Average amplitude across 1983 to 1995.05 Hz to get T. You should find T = 9.16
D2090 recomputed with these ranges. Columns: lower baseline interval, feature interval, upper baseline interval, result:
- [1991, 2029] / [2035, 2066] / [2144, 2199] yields 0.5 Hz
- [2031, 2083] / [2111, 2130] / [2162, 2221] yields 0.8 Hz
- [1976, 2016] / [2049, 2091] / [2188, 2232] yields -1.7 Hz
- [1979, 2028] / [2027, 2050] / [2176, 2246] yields -0.5 Hz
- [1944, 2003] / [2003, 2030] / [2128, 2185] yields 2.3 Hz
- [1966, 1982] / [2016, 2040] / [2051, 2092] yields 1.1 Hz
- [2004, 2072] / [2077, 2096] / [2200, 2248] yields -1.5 Hz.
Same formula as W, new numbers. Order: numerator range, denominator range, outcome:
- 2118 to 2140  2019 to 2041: 1.08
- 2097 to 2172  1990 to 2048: 1.13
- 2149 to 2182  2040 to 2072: 1.24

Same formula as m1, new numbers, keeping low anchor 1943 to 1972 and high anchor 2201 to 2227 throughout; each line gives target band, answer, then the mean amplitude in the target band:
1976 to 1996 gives 0.4 Hz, 9.12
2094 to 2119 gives -1.4 Hz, 9.69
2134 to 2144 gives -0.9 Hz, 9.9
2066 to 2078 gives -0.4 Hz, 9.51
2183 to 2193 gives -2.2 Hz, 11.1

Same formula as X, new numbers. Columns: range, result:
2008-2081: 9.15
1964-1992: 9.18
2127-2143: 9.73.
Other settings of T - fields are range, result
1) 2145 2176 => 11.1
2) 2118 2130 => 9.5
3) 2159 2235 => 10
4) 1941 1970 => 9.37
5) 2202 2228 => 8.87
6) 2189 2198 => 10.7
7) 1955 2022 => 9.06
